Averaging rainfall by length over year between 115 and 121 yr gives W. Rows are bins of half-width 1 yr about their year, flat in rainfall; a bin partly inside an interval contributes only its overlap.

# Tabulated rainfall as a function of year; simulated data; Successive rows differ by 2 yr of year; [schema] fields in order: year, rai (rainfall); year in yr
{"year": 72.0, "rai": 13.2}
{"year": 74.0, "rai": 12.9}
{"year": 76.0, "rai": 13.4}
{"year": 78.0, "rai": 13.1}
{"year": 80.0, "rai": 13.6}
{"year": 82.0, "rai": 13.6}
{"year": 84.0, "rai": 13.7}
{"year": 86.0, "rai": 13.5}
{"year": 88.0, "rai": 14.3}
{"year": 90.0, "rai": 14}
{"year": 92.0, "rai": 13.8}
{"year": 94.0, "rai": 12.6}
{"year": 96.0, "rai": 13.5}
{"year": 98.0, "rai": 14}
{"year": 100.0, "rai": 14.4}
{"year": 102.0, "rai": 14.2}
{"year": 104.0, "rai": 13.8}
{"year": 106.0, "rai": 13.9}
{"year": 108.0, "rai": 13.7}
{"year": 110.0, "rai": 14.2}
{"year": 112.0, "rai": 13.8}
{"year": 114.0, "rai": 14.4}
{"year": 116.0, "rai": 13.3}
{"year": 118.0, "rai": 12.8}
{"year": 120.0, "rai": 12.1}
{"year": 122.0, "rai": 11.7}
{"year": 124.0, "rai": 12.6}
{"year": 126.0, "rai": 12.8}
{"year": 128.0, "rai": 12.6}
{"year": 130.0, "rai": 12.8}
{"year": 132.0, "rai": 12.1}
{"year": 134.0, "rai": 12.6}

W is 12.7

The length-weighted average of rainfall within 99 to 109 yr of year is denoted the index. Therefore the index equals 14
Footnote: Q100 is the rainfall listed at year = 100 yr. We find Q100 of 14.4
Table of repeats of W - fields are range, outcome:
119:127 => 12.3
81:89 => 13.8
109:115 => 14.1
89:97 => 13.5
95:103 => 14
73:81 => 13.2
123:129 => 12.7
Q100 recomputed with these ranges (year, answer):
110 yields 14.2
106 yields 13.9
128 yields 12.6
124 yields 12.6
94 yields 12.6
